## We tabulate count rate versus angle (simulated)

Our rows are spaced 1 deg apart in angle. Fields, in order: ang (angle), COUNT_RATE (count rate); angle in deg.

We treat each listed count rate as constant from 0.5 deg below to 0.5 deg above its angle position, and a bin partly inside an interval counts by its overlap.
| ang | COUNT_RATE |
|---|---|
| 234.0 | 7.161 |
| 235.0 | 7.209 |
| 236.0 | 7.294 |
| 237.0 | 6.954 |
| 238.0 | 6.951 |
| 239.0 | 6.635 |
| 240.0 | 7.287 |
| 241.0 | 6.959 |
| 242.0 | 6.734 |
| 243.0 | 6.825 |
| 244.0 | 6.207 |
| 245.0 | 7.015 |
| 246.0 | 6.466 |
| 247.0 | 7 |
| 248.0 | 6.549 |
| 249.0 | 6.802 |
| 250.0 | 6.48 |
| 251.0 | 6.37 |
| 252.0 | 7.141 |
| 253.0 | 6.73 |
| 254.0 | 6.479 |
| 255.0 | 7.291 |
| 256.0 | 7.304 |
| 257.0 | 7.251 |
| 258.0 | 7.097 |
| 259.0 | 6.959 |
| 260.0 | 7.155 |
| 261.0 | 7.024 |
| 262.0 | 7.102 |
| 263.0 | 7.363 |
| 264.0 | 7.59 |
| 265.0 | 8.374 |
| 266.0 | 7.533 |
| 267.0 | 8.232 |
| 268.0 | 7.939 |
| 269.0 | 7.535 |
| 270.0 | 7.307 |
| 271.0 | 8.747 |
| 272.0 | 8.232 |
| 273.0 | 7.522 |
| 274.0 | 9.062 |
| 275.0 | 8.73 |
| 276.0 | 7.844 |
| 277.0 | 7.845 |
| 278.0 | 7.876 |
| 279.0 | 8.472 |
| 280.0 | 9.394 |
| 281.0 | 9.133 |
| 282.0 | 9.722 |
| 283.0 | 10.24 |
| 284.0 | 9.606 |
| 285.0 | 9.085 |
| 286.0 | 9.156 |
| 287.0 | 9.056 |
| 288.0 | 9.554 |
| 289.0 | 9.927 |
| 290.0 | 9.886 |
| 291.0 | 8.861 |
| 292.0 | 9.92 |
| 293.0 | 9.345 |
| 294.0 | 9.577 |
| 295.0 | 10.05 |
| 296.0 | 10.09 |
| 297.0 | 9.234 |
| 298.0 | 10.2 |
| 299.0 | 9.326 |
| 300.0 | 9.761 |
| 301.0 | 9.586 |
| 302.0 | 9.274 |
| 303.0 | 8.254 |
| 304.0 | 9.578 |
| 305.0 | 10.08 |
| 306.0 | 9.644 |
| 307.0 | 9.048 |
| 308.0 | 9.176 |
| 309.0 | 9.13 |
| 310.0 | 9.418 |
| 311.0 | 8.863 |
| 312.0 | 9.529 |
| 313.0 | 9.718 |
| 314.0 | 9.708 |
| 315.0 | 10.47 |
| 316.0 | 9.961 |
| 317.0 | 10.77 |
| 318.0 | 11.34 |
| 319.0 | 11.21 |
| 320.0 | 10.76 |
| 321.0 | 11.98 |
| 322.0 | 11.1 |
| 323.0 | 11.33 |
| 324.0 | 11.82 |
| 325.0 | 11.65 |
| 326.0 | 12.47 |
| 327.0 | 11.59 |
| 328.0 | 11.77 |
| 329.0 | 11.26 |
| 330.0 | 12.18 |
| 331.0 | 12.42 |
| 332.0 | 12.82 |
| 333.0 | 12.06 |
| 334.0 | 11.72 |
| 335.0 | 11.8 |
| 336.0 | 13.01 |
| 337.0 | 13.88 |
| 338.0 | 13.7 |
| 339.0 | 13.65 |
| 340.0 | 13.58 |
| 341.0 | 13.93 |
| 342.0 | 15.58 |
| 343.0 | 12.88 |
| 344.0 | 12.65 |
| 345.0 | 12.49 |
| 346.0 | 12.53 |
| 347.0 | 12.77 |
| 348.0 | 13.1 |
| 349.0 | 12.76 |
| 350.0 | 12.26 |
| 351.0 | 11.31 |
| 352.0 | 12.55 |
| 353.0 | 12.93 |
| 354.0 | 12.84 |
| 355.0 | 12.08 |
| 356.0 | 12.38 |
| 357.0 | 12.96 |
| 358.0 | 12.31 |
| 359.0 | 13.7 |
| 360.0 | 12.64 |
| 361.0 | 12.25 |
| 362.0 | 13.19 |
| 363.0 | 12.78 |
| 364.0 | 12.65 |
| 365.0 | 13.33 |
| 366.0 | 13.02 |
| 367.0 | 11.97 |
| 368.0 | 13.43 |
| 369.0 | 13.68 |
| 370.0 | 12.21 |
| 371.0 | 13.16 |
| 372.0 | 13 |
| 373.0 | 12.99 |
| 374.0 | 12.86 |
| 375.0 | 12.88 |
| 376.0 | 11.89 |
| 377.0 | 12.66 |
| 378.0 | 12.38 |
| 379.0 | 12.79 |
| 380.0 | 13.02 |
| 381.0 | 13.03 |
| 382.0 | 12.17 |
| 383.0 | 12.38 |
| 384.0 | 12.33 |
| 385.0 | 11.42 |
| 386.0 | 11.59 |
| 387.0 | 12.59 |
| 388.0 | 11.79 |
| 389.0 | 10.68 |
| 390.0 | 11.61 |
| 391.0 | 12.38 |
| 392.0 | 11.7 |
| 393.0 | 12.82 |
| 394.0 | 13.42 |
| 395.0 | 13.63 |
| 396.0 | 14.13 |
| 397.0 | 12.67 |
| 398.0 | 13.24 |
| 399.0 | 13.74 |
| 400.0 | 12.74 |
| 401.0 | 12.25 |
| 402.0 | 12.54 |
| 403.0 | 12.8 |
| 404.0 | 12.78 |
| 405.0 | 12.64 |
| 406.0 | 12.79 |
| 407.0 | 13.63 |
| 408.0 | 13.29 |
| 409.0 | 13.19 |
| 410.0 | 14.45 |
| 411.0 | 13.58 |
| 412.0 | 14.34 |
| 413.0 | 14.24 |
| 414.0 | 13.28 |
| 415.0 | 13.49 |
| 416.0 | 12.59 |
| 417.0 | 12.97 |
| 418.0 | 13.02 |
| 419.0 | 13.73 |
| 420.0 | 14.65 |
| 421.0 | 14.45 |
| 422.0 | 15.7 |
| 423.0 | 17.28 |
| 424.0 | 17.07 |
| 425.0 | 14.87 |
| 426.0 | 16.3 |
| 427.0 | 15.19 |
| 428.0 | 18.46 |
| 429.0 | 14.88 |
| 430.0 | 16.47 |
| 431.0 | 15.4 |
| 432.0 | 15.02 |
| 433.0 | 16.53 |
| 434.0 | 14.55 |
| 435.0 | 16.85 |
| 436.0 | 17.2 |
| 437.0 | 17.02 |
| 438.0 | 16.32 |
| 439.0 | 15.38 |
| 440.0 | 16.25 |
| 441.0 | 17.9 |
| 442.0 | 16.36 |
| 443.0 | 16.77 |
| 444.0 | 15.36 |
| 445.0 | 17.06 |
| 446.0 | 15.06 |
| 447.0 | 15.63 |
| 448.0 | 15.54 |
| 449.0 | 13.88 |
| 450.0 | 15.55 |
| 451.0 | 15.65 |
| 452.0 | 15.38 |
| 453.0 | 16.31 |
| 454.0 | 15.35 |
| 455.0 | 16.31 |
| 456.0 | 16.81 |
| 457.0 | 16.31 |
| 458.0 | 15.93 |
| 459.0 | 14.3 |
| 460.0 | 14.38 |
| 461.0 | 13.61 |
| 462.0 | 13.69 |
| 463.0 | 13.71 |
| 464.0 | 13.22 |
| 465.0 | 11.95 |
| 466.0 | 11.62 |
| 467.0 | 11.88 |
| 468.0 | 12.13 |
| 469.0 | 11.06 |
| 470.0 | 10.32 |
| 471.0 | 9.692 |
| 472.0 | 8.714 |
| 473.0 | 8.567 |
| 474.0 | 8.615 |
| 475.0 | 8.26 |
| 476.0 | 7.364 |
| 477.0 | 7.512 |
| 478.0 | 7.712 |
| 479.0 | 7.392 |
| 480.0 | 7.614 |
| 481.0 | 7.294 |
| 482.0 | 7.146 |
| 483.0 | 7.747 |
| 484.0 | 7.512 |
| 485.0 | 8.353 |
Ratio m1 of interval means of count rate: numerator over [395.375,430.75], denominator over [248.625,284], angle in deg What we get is 1.81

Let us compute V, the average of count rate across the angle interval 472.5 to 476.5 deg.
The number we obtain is 8.2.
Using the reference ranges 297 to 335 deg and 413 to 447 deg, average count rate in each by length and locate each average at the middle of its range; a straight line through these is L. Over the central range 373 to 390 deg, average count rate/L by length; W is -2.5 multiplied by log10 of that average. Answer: 0.096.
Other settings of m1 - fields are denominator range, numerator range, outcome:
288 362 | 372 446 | 1.24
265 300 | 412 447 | 1.73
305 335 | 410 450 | 1.42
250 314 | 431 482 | 1.56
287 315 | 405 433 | 1.53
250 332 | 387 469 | 1.56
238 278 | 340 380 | 1.76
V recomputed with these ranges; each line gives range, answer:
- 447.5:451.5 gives 15.2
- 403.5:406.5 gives 12.7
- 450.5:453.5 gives 15.8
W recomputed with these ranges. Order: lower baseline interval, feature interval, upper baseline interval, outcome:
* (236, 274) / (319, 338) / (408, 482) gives -0.225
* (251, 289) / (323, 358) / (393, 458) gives -0.134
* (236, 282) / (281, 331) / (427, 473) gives -0.098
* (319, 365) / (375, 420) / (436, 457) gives 0.123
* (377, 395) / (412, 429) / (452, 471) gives -0.145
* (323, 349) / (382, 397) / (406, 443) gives 0.152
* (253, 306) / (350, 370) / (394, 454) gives -0.057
